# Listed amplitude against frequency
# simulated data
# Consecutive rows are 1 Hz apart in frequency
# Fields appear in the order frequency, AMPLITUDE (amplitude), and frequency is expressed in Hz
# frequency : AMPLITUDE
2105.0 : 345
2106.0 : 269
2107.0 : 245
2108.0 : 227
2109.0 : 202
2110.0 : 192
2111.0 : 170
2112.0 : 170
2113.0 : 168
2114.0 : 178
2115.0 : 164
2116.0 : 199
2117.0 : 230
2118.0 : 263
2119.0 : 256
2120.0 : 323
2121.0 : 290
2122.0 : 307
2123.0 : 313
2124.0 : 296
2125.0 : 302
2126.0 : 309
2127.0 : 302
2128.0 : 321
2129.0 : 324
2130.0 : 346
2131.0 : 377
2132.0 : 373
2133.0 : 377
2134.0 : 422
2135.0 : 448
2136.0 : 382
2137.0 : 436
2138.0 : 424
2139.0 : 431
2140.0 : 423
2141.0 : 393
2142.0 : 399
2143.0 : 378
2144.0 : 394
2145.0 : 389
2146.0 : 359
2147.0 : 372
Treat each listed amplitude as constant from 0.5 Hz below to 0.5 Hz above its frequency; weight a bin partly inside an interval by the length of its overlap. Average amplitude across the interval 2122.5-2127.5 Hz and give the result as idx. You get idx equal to 304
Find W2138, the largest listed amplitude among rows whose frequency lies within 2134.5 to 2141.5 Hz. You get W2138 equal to 448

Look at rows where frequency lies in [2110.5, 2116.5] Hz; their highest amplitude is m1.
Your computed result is 199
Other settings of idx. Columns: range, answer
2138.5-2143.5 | 405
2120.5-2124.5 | 302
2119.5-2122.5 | 307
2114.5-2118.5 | 214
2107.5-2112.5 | 192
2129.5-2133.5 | 368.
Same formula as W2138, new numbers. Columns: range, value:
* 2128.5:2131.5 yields 377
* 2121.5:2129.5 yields 324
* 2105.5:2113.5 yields 269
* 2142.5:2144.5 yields 394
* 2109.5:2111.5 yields 192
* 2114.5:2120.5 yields 323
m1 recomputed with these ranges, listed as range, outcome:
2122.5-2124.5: 313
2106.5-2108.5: 245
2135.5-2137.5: 436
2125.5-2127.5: 309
